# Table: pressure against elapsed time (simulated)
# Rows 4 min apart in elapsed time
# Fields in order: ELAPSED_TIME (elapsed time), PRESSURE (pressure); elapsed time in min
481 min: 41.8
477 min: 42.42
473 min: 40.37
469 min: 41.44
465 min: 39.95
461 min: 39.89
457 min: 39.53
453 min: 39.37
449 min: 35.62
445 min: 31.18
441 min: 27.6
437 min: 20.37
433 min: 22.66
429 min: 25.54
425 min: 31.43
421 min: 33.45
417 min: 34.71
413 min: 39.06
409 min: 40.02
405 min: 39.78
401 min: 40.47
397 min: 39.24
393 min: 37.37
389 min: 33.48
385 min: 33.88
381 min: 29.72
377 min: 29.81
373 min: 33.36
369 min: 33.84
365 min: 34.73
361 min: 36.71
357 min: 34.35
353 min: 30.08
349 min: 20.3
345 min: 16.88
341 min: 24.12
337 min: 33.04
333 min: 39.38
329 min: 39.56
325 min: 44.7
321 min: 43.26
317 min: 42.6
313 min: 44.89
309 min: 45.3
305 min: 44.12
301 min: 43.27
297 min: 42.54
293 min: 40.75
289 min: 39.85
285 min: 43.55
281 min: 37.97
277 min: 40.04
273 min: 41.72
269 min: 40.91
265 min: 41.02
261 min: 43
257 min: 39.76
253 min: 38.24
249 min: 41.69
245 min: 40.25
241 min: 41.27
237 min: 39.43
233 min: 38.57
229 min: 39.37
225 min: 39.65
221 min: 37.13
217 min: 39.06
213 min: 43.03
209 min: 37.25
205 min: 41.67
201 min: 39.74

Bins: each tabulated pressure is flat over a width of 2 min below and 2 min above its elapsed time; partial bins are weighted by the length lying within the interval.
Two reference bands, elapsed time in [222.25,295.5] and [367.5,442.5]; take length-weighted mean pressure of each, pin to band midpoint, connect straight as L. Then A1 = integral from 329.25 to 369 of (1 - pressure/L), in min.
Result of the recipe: 5.8 min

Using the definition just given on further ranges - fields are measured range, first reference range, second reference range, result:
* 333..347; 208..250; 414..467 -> 3.6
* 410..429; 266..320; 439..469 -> 1.9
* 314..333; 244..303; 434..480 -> -1.3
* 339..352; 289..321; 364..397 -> 5.8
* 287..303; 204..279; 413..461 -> -1.6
